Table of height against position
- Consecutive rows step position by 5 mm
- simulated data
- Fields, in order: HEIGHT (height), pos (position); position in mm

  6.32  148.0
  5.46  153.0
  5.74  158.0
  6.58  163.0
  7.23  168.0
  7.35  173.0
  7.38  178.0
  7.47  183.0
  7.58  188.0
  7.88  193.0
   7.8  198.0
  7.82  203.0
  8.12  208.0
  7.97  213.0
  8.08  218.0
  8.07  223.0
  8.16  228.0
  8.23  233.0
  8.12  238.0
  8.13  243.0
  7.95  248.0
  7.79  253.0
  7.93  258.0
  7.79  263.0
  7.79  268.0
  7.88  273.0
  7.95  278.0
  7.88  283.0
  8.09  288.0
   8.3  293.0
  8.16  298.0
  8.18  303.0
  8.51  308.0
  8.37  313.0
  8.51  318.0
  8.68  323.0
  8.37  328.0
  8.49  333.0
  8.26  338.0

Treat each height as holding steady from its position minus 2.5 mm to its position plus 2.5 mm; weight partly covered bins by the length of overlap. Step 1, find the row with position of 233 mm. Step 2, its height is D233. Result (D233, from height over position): 8.23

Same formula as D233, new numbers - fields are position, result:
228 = 8.16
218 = 8.08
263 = 7.79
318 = 8.51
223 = 8.07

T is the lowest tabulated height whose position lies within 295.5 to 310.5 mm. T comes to 8.16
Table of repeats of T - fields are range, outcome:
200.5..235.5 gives 7.82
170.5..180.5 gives 7.35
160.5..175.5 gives 6.58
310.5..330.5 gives 8.37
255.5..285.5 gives 7.79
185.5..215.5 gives 7.58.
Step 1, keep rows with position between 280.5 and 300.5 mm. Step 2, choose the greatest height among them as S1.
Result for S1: 8.3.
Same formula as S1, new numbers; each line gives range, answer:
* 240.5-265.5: 8.13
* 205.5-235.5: 8.23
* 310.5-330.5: 8.68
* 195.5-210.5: 8.12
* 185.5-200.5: 7.88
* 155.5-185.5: 7.47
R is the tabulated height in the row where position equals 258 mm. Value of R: 7.93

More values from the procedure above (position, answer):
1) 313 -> 8.37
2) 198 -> 7.8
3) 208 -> 8.12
